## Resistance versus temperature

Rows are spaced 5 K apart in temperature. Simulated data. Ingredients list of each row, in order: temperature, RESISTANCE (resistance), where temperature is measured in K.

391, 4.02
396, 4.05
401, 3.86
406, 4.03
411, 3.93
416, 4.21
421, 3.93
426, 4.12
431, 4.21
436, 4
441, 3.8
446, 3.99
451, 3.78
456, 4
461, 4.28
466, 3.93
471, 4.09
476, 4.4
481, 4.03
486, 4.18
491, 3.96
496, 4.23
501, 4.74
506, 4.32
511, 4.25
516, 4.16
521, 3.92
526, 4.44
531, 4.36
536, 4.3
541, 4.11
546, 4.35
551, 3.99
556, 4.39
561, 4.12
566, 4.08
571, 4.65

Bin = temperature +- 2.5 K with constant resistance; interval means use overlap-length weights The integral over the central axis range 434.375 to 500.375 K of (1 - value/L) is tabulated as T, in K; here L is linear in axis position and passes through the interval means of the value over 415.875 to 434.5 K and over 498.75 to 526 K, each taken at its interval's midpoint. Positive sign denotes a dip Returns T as 1.9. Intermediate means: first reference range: 4.1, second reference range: 4.29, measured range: 4.07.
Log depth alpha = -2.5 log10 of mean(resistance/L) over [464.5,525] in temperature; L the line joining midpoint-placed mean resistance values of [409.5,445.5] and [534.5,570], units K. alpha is -0.02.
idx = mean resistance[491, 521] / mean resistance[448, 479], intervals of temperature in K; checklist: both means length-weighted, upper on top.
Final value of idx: 1.05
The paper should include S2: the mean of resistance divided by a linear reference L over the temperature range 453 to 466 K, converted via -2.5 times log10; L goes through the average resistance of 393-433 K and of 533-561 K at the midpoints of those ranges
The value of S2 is 0.00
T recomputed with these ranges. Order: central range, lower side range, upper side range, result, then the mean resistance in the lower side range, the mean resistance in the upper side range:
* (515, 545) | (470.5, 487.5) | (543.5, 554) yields -0.3 K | 4.18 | 4.18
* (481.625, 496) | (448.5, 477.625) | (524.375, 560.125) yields 0.1 K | 4.07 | 4.27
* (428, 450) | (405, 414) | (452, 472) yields 0.2 K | 3.98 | 4.05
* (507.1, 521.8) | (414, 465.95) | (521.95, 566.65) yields 0.1 K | 4.03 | 4.23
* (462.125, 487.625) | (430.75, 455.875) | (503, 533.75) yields -0.4 K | 3.94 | 4.25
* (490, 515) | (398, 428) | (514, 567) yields -1.0 K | 4.01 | 4.21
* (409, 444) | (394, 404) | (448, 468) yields -0.5 K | 3.95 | 4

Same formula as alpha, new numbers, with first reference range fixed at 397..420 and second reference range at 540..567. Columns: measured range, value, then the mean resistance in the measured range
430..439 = -0.01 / 4.07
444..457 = 0.04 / 3.91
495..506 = -0.09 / 4.48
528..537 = -0.05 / 4.34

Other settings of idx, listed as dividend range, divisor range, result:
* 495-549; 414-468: 1.07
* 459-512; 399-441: 1.05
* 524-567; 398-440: 1.05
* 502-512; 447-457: 1.12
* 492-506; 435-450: 1.13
